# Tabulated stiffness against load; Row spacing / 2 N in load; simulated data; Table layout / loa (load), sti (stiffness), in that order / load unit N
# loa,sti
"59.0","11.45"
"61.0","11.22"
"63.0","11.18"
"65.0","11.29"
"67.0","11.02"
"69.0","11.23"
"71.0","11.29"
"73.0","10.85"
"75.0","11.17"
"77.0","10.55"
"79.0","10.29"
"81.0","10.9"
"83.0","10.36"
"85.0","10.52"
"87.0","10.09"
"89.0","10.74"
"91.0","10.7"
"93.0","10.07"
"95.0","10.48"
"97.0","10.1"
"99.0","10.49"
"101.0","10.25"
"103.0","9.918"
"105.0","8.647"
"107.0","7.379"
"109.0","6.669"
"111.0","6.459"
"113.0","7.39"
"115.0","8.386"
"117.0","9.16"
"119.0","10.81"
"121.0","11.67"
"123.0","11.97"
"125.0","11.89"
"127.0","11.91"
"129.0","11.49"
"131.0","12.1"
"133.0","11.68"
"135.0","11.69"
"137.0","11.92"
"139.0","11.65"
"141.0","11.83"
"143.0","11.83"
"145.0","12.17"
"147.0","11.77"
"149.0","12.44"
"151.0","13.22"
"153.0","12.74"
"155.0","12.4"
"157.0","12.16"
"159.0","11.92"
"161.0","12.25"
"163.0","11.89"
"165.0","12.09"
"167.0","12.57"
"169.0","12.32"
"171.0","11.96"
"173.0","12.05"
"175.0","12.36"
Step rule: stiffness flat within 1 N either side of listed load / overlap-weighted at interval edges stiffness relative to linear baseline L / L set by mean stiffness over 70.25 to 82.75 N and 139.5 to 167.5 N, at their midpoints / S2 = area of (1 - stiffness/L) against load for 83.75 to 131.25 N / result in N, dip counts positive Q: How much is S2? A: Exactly 6.0 N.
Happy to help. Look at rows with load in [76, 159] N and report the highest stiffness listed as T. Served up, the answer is 13.22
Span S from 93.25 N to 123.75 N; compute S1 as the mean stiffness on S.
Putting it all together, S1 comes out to 9.32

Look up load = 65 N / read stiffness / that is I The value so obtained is 11.29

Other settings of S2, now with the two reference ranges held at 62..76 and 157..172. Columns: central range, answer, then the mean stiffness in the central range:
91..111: 3.86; 9.26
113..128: 1.40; 10.6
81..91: 0.73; 10.5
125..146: 0.02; 11.8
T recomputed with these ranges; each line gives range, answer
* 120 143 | 12.1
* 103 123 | 11.97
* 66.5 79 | 11.29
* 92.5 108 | 10.49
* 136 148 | 12.17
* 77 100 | 10.9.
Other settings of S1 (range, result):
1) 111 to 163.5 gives 11.5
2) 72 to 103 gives 10.5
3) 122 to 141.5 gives 11.8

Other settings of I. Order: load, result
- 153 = 12.74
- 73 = 10.85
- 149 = 12.44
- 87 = 10.09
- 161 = 12.25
